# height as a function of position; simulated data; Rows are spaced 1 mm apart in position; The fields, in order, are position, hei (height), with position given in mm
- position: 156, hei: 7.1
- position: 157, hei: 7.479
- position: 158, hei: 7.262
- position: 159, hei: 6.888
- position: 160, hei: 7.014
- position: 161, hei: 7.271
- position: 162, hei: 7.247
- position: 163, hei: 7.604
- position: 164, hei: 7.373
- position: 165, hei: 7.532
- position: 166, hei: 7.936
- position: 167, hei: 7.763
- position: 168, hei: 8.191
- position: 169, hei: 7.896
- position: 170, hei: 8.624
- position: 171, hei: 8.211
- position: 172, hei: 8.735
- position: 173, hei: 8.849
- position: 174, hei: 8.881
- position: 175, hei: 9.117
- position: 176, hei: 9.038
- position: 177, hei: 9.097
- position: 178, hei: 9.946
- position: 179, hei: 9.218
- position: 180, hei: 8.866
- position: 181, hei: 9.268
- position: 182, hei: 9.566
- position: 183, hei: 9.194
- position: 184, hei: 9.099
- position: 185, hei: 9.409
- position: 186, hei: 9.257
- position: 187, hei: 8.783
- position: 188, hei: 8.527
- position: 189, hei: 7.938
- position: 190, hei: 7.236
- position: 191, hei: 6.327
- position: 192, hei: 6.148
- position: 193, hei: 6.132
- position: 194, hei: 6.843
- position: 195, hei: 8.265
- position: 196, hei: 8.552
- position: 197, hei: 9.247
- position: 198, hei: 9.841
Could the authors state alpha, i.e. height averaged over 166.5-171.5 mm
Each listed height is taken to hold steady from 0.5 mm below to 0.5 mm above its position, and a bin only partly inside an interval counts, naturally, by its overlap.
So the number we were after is 8.14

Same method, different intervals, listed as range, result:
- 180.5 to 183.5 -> 9.34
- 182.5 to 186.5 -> 9.24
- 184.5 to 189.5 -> 8.78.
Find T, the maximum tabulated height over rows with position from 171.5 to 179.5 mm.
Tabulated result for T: 9.946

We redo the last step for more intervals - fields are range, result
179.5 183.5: 9.566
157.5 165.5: 7.604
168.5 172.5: 8.735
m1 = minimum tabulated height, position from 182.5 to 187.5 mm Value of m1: 8.783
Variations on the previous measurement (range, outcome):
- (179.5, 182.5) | 8.866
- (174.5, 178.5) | 9.038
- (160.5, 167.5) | 7.247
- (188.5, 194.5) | 6.132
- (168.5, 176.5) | 7.896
